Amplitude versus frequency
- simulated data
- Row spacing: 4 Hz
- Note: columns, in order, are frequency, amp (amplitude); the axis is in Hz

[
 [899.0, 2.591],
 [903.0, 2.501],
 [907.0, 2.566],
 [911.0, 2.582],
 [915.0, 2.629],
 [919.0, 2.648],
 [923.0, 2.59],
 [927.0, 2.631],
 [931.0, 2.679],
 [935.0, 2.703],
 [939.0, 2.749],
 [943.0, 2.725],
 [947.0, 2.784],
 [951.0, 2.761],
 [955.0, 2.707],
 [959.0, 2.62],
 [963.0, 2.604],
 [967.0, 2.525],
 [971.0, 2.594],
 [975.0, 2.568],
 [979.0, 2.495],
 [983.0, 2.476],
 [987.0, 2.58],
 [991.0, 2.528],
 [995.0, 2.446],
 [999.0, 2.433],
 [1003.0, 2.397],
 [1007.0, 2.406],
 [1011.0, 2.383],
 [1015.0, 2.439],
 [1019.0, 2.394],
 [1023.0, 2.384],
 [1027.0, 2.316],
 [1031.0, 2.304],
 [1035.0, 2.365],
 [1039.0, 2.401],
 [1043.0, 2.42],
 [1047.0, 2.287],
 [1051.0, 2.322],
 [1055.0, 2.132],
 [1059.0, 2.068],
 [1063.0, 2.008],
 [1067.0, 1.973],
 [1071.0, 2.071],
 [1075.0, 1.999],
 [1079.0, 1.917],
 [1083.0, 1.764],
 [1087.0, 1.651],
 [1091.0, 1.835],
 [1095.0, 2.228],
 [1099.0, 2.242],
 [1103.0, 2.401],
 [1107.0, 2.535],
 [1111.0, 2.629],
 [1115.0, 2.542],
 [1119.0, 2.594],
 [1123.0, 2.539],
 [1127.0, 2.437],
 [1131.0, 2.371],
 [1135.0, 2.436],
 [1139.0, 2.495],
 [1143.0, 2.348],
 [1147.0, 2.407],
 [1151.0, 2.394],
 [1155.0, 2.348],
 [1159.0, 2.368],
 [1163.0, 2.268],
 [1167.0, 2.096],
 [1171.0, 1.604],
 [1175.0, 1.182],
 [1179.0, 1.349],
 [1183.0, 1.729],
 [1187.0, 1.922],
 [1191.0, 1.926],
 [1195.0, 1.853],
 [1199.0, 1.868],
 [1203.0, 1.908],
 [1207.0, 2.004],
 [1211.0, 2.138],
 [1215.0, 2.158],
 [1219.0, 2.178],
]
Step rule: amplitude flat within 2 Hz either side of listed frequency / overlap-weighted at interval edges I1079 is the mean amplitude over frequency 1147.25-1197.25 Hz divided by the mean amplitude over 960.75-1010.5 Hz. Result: 0.77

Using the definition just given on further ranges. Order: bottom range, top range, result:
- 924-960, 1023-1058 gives 0.86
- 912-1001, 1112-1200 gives 0.82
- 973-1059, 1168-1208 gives 0.72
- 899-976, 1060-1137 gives 0.84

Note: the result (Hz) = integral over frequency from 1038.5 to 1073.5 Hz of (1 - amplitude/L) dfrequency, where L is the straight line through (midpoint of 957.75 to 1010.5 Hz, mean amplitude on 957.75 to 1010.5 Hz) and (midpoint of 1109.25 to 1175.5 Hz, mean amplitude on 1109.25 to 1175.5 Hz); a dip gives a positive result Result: 3.60 Hz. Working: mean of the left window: 2.51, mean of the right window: 2.32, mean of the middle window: 2.18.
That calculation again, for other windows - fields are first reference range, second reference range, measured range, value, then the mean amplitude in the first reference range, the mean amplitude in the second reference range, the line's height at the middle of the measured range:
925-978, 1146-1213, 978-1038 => 1.6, 2.66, 1.96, 2.49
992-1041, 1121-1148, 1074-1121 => 4.3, 2.39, 2.43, 2.42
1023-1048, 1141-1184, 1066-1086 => 2.8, 2.35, 2.01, 2.25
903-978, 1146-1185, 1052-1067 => 1.4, 2.64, 1.96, 2.28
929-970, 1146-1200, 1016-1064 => 1.9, 2.68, 1.94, 2.38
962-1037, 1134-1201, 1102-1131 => -4.9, 2.45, 2.03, 2.16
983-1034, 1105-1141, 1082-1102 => 4.1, 2.42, 2.51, 2.48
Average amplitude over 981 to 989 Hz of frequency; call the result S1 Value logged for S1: 2.53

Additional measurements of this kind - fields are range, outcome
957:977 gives 2.58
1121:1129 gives 2.49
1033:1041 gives 2.38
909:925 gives 2.61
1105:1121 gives 2.57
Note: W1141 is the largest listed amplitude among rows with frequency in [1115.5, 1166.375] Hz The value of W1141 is 2.594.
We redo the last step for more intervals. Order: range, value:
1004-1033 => 2.439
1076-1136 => 2.629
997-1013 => 2.433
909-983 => 2.784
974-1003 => 2.58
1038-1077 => 2.42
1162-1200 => 2.268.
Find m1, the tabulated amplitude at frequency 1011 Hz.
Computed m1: 2.383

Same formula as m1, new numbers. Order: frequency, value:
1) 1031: 2.304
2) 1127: 2.437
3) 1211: 2.138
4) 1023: 2.384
